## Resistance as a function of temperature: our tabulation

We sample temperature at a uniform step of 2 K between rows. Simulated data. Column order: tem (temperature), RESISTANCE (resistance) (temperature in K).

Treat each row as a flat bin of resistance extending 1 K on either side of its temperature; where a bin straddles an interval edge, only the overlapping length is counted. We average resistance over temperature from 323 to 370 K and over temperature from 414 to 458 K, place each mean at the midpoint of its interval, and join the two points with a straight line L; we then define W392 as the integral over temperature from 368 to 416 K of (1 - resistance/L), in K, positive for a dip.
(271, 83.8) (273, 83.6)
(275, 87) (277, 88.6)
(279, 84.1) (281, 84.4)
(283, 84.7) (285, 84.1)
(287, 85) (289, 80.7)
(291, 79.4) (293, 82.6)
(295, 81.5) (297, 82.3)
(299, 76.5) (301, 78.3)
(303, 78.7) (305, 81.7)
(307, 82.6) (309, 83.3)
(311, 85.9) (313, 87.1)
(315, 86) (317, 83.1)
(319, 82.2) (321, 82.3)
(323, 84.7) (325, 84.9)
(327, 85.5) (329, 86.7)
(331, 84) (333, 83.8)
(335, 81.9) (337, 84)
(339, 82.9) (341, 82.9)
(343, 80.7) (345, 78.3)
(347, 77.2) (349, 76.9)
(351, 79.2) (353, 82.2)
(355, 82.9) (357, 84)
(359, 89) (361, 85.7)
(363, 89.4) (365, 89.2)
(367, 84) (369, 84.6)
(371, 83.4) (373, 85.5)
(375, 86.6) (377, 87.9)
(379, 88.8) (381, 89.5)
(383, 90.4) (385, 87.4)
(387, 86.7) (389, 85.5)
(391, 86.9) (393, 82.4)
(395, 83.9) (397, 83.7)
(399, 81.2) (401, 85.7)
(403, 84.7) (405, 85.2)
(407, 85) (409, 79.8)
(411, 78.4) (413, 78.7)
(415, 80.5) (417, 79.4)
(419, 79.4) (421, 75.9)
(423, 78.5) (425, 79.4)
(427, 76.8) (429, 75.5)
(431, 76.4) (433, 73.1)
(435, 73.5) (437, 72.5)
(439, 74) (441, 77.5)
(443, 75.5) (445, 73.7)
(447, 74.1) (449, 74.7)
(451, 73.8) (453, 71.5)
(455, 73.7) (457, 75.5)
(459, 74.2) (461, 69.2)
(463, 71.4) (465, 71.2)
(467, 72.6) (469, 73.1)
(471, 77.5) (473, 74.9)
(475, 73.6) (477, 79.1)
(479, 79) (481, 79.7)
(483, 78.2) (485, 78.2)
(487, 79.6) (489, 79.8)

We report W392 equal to -3.1 K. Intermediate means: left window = 83.5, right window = 75.7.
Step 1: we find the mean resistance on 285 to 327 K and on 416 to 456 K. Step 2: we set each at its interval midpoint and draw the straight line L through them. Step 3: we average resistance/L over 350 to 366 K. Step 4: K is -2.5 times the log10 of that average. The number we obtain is -0.072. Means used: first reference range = 82.6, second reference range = 75.4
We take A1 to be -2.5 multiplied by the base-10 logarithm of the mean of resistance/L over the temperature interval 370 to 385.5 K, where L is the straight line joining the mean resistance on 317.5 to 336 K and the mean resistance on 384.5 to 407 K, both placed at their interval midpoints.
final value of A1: -0.04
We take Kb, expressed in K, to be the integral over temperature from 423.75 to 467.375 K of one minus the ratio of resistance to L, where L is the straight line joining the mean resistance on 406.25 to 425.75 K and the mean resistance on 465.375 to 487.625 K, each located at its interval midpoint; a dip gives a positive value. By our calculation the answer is 2.21 K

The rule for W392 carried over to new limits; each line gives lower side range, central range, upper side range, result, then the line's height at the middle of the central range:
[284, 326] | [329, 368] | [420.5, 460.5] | -1.5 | 80.1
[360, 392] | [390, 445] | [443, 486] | 1.3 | 81.2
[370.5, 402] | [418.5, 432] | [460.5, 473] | 0.4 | 79.6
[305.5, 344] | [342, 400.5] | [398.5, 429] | -1.8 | 82.1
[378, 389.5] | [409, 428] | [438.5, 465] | 0.5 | 80.7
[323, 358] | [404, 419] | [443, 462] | -0.8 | 76.7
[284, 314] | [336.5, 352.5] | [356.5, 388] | 0.9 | 85.1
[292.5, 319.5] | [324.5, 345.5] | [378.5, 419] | -0.1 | 82.8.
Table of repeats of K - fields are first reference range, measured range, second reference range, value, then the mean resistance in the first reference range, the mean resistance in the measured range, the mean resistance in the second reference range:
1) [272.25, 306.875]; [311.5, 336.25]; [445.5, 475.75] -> -0.048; 82.5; 84.4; 73.4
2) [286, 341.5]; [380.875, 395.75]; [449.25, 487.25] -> -0.097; 82.9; 86.5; 75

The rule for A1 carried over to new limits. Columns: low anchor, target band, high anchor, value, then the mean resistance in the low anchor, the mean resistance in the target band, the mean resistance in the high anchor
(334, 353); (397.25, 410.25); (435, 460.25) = -0.090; 80.5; 83.5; 74.1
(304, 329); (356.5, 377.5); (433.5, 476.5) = -0.077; 84.2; 86.3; 73.8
